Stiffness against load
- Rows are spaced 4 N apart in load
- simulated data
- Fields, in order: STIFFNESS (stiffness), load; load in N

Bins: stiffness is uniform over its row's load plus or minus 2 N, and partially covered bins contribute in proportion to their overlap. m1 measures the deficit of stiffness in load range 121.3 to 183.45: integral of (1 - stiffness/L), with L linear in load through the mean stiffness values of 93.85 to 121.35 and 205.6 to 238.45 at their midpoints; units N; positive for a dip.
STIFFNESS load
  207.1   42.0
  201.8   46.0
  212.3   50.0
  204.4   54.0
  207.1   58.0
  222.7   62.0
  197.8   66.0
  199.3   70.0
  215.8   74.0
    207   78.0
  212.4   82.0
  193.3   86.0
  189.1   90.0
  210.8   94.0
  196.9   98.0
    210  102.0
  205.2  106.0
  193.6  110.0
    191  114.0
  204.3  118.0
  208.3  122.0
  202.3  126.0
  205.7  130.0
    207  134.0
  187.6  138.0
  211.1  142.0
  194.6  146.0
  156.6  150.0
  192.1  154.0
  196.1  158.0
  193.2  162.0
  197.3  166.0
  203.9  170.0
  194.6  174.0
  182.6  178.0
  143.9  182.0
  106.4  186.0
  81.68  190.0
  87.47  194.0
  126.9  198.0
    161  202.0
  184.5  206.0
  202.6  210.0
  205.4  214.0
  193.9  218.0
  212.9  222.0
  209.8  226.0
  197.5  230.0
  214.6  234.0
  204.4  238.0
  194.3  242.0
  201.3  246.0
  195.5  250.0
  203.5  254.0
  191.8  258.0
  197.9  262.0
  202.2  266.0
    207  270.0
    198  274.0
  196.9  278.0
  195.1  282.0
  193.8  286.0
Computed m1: 3.03 N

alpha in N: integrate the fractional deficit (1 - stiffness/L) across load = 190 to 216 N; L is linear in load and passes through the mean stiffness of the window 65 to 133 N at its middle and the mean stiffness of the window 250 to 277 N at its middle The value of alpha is 5.90 N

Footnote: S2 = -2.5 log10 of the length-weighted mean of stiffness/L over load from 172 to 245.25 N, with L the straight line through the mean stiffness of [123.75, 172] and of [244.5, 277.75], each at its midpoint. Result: 0.15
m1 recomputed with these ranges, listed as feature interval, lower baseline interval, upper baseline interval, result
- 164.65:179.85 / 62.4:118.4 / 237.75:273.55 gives 0.5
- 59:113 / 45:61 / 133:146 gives 0.3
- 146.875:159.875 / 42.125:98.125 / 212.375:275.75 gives 1.3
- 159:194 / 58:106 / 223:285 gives 7.5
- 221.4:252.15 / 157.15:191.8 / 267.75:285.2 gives -2.9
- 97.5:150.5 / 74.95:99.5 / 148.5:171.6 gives -0.8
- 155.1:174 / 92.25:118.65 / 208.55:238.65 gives 0.6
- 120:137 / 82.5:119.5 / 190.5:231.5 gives -1.0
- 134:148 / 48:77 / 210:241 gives 0.5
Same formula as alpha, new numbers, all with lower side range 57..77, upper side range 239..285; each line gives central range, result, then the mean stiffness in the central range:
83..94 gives 0.6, 197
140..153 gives 1.1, 188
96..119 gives 0.7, 200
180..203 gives 9.8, 116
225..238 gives -0.4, 207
